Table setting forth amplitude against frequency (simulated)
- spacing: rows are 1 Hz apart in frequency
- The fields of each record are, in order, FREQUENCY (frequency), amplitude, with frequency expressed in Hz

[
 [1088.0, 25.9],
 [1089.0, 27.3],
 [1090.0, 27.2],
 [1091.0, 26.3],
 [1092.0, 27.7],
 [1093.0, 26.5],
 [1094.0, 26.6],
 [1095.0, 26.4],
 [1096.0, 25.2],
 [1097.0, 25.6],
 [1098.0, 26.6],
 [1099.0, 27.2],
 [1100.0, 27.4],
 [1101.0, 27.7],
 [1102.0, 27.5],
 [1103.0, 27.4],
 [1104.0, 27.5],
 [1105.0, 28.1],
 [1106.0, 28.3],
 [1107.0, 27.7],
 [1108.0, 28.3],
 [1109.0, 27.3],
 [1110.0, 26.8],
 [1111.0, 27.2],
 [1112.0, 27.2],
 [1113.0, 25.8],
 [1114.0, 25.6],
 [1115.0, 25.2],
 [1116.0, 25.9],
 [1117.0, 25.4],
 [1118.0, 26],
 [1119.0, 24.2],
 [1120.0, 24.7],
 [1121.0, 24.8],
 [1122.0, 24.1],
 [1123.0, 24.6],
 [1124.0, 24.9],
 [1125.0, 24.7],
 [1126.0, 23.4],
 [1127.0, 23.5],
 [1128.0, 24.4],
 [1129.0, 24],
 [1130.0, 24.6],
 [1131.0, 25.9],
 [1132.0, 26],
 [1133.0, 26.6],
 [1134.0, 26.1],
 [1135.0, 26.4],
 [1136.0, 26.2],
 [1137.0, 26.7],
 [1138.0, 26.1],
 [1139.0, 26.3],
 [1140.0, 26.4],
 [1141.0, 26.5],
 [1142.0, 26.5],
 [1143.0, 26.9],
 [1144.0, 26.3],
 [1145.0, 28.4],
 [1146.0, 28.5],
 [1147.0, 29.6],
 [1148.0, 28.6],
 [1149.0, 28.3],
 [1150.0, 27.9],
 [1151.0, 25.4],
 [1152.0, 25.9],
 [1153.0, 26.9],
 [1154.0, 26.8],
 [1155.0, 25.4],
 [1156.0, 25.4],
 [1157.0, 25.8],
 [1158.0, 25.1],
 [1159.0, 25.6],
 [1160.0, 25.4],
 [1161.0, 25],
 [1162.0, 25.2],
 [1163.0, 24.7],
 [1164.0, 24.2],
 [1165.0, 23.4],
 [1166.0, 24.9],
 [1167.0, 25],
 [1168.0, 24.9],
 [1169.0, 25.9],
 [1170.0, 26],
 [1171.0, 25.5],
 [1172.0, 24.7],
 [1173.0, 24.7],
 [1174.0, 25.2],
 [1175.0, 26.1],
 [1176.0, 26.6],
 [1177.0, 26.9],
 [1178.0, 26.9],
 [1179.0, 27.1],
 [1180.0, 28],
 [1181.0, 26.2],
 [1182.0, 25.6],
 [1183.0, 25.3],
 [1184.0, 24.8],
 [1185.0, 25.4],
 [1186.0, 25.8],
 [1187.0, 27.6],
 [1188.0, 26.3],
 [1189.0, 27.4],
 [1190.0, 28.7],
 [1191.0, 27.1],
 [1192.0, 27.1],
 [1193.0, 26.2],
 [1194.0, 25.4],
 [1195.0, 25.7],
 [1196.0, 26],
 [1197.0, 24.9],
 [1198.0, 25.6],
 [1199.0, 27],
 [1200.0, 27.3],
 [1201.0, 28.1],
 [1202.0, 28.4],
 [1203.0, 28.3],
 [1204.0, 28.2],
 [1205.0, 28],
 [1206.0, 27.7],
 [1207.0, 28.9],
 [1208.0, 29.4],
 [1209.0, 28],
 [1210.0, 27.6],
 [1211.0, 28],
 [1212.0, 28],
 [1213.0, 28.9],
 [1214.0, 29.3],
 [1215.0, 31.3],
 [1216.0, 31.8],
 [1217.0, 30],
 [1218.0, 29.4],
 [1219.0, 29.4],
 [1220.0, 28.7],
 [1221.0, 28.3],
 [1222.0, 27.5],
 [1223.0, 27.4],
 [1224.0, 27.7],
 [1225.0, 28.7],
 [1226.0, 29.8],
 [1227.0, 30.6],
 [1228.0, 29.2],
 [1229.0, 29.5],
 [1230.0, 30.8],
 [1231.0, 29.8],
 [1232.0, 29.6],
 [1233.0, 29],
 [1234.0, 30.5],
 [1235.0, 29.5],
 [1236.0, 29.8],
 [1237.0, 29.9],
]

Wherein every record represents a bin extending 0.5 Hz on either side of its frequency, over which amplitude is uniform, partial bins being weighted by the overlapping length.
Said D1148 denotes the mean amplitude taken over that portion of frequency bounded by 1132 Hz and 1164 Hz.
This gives 26.4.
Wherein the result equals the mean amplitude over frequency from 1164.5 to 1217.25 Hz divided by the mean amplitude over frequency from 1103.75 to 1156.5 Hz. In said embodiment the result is 1.0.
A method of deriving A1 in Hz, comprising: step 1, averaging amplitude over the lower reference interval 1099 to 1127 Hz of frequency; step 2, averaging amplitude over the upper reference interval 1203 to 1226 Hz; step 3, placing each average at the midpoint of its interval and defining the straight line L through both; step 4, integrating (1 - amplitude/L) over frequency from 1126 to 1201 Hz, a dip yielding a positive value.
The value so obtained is 3.7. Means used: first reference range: 26.2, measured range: 26.1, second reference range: 28.8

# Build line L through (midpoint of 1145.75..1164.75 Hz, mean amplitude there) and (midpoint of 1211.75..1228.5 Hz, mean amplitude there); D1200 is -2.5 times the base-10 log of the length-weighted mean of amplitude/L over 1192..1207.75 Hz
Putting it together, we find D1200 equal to 0.05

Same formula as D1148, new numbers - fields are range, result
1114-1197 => 25.9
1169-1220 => 27.2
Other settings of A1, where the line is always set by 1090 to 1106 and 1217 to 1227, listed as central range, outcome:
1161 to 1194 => 2.6 Hz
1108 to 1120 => 0.5 Hz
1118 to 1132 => 1.4 Hz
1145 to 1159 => 0.4 Hz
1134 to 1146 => 0.4 Hz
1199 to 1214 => 0.2 Hz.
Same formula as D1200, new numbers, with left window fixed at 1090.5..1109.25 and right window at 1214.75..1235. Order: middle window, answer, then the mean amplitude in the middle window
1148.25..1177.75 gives 0.11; 25.6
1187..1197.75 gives 0.09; 26.5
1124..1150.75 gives 0.06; 26.3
